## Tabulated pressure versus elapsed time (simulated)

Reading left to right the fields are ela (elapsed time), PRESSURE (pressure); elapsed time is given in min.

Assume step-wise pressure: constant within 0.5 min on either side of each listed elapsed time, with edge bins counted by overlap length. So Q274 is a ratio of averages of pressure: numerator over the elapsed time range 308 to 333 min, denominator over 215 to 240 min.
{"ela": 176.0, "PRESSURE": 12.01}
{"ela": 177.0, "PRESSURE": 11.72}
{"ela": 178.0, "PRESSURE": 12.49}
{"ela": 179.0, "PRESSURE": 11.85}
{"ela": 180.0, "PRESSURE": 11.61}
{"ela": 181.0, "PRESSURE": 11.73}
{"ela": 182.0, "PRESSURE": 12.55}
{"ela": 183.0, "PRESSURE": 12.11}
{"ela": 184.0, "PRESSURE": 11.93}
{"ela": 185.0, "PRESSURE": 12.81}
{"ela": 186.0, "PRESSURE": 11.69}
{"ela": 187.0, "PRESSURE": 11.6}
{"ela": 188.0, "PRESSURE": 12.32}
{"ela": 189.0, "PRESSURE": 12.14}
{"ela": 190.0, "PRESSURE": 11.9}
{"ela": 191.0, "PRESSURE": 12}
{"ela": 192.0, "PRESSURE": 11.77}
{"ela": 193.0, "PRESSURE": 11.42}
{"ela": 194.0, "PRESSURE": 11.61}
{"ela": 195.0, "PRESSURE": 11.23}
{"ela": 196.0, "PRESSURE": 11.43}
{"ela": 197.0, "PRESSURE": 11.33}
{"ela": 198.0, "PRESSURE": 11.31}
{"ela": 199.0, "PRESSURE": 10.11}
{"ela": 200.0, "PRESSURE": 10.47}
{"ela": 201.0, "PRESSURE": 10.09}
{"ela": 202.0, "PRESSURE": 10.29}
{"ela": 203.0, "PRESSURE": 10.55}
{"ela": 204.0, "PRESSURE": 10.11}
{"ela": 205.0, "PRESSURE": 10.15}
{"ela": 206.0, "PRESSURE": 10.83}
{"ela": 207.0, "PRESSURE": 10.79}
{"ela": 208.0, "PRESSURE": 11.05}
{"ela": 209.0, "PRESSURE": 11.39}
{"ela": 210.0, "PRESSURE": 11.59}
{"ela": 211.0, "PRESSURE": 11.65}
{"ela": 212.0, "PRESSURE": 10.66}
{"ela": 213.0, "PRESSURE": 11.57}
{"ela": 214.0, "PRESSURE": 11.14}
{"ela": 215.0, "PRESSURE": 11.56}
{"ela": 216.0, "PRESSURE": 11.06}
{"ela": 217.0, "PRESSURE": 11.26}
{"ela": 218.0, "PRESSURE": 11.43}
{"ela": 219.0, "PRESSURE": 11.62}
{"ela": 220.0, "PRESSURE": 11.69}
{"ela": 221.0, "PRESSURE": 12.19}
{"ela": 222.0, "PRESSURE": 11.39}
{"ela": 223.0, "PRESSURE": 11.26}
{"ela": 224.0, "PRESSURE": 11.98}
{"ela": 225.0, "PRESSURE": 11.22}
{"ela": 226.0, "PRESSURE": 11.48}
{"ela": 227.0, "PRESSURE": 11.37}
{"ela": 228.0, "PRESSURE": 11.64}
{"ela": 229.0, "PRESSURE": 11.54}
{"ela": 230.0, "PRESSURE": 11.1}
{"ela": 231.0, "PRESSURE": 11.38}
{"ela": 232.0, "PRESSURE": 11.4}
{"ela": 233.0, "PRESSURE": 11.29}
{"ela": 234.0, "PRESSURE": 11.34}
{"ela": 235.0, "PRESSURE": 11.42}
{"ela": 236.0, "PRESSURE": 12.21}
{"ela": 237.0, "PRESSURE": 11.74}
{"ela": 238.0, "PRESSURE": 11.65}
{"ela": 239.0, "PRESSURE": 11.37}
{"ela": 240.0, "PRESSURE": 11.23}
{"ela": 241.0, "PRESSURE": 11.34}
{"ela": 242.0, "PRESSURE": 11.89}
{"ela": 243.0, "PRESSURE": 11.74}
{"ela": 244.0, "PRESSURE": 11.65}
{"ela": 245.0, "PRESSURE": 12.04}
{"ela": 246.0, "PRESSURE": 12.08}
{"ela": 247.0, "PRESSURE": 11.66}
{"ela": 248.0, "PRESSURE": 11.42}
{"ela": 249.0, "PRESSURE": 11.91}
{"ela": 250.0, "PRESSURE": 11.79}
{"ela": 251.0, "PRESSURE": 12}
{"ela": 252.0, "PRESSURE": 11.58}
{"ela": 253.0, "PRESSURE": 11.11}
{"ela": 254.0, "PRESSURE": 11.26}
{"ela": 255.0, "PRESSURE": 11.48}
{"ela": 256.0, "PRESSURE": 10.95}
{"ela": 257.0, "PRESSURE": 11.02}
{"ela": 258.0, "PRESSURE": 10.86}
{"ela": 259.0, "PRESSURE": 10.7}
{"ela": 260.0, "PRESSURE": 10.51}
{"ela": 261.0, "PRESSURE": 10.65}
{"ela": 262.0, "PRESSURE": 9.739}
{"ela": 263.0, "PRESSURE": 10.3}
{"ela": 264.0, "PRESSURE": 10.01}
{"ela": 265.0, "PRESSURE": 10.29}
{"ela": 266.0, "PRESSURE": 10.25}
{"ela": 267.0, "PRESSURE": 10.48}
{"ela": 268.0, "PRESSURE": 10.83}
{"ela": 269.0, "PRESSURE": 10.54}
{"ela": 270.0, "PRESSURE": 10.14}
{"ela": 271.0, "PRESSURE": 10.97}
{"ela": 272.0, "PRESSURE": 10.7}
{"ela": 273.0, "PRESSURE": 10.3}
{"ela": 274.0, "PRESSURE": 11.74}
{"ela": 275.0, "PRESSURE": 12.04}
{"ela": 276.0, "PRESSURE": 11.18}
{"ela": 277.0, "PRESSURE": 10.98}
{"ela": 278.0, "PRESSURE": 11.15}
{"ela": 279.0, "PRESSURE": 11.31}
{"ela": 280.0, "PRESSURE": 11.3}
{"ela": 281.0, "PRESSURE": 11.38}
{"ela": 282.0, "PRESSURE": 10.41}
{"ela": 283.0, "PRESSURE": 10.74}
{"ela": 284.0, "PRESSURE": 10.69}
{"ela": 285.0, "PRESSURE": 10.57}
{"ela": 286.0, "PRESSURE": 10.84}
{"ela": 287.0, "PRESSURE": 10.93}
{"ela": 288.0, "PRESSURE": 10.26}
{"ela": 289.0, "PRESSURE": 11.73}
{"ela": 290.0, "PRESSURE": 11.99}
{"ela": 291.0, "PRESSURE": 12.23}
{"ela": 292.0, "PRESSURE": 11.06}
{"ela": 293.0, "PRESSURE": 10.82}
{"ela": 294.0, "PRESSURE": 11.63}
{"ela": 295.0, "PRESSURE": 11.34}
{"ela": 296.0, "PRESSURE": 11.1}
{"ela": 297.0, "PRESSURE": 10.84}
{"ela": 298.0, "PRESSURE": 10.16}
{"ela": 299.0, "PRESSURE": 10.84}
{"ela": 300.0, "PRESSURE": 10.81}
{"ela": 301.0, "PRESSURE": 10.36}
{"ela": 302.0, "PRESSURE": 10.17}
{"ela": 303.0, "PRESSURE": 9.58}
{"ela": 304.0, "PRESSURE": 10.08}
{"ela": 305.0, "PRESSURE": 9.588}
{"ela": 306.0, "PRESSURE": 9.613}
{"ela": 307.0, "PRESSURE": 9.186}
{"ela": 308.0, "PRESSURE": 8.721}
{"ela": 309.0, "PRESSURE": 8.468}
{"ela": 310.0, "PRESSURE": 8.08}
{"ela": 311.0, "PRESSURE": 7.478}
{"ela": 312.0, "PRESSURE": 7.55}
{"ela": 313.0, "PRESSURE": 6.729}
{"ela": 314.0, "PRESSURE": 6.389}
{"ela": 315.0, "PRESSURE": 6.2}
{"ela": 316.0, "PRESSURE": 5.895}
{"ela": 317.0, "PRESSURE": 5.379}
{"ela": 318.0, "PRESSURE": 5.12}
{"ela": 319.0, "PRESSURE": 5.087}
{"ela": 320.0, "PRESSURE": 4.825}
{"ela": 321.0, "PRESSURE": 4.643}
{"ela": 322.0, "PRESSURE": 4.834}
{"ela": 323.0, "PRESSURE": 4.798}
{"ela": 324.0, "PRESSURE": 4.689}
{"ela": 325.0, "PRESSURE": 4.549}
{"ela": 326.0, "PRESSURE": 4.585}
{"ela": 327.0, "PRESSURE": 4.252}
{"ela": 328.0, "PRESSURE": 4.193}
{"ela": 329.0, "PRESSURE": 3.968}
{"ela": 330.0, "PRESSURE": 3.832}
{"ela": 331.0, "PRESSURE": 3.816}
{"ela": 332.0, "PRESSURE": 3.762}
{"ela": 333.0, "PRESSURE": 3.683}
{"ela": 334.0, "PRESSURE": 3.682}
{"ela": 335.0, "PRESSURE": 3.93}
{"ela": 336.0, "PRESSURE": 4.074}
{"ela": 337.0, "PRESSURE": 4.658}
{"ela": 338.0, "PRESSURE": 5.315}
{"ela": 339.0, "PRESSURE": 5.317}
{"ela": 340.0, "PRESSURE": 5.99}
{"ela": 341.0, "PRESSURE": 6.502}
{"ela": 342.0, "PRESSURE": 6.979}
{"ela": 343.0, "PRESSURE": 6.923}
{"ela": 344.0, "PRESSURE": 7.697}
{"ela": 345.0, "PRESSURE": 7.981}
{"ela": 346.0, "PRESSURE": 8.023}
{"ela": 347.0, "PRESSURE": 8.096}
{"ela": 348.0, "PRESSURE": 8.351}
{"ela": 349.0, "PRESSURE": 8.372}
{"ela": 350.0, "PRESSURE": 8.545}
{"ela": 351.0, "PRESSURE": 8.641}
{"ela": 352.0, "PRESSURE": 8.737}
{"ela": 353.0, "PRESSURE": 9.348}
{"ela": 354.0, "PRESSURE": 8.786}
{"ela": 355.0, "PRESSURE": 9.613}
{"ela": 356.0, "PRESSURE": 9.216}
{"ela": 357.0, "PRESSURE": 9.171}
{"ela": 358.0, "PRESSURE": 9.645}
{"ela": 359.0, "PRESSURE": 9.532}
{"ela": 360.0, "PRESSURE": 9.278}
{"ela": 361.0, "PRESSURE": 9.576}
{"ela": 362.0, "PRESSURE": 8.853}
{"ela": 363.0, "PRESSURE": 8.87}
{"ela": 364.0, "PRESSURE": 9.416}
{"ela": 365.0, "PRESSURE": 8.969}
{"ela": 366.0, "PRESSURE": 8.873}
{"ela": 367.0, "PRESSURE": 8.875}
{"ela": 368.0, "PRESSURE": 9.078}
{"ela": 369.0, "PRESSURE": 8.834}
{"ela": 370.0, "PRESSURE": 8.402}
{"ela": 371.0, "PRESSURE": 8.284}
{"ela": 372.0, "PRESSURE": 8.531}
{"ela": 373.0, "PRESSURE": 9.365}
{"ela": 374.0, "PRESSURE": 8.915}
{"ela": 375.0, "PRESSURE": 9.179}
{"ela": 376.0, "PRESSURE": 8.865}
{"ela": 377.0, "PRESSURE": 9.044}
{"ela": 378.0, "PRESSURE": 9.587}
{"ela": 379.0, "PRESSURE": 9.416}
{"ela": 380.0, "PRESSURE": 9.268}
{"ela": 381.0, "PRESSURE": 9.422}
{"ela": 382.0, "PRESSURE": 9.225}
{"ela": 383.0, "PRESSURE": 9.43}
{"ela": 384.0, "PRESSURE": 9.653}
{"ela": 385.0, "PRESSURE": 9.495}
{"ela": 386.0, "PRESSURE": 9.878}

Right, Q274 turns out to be 0.47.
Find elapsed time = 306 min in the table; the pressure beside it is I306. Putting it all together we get 9.613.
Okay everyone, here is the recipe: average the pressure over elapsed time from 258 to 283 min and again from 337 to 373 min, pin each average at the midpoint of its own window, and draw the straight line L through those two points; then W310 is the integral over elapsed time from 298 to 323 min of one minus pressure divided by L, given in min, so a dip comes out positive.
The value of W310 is 5.0 min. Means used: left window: 10.7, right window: 8.32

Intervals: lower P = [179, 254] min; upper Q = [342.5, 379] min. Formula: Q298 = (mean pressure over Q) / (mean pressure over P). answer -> 0.77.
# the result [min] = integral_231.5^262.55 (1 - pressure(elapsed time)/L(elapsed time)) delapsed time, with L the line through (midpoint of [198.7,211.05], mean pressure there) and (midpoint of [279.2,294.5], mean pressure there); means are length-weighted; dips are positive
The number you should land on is -1.40 min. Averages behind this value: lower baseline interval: 10.7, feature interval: 11.4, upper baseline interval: 11.1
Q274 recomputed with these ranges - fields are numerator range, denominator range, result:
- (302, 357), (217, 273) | 0.59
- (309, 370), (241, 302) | 0.62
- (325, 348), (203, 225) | 0.48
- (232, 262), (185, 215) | 1.02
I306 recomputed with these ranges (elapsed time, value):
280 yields 11.3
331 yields 3.816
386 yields 9.878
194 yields 11.61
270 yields 10.14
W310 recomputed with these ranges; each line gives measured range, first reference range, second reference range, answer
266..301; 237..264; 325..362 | -4.79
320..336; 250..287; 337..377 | 8.66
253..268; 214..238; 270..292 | 0.82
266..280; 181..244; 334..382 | -1.19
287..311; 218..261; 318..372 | -3.80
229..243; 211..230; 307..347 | -1.19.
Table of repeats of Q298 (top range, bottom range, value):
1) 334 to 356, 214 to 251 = 0.62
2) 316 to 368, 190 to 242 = 0.60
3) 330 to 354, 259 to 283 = 0.60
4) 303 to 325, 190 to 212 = 0.62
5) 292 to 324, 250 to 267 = 0.76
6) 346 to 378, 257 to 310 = 0.84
